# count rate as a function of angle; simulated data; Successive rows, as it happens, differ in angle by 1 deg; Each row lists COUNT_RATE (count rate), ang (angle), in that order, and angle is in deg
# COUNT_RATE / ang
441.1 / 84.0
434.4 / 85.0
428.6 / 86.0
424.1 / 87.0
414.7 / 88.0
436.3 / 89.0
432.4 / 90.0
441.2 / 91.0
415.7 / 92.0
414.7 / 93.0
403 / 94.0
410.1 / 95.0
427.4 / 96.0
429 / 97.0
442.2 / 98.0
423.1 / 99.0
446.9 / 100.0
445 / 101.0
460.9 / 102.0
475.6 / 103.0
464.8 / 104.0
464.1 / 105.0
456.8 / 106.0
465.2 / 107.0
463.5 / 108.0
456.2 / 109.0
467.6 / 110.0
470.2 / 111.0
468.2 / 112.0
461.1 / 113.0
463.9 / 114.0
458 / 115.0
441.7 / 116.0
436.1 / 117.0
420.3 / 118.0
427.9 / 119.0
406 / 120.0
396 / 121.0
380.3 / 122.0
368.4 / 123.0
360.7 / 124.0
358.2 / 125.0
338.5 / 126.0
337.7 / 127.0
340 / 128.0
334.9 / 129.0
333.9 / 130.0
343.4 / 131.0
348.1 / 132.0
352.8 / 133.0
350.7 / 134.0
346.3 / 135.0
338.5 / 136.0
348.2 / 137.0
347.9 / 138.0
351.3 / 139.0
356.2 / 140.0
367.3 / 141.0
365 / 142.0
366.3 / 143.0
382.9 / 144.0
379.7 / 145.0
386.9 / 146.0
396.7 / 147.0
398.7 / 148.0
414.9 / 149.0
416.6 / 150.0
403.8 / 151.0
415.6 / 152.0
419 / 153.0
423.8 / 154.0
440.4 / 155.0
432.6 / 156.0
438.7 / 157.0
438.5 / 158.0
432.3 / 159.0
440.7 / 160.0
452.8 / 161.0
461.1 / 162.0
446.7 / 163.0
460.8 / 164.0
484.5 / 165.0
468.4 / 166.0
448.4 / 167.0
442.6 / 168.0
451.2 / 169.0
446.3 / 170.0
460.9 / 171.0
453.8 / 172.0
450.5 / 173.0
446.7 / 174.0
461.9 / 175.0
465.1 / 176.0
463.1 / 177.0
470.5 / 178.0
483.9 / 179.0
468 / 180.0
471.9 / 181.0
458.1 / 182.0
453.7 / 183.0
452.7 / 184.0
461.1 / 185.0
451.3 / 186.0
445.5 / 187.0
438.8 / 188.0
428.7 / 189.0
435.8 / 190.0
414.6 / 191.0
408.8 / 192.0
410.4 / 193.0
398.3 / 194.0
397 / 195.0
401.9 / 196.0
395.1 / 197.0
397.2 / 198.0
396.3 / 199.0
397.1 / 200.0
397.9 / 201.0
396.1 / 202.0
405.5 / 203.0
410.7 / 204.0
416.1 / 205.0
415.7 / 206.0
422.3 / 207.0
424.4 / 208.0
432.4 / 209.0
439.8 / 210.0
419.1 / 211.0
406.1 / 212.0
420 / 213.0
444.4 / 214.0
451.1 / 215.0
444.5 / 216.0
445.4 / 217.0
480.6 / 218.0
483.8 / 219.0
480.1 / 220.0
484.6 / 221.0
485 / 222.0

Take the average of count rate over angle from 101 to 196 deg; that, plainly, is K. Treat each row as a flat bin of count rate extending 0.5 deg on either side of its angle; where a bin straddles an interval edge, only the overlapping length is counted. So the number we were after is 421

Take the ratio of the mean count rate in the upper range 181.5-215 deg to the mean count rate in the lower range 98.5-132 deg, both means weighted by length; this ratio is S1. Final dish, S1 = 1.0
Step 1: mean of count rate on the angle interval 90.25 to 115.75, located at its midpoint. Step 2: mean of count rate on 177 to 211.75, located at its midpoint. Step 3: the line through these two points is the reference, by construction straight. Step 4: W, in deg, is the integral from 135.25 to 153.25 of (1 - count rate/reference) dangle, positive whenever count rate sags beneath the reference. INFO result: 2.4 deg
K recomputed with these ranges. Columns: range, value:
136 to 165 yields 407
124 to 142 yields 348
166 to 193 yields 451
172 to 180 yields 463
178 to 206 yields 426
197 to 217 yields 418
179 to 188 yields 458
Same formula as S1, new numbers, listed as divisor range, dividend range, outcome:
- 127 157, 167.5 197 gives 1.18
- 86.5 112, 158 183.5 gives 1.03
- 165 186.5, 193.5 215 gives 0.90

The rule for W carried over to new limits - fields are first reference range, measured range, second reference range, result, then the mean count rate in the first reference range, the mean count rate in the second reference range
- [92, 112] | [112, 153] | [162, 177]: 6.22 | 446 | 457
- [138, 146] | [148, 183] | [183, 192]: -3.70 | 367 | 440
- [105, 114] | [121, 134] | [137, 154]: 2.24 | 464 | 386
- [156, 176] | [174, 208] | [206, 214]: 0.48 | 452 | 424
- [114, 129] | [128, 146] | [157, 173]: 2.56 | 391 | 452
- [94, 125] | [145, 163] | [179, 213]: 0.27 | 437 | 424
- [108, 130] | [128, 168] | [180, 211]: 1.57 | 409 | 423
